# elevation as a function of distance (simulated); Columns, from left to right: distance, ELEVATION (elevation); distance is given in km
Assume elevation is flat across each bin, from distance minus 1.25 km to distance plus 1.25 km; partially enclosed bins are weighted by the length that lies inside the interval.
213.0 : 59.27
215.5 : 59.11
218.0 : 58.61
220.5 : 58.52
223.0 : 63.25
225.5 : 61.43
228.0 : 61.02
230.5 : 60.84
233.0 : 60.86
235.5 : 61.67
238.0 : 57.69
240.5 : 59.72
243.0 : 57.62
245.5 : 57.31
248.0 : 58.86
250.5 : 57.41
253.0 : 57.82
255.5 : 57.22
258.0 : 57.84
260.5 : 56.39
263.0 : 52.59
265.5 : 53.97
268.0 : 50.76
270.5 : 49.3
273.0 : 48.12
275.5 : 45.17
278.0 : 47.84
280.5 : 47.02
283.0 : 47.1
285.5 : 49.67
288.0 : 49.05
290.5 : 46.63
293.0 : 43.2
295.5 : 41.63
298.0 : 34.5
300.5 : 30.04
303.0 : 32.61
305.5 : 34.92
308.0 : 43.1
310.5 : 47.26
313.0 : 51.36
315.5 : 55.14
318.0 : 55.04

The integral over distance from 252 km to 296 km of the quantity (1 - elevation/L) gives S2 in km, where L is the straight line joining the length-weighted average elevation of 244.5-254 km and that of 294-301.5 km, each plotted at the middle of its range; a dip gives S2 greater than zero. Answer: -3.6 km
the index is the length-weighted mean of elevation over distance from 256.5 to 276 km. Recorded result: 52.1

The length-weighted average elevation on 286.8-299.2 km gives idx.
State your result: 43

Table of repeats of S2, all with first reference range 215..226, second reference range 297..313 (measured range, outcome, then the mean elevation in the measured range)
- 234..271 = -3.4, 56.6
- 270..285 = -0.7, 47.4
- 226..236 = -0.6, 61.1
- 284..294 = -1.1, 47.2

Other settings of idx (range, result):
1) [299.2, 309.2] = 35.1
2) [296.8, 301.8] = 32.3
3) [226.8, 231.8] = 60.9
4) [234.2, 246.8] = 58.8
